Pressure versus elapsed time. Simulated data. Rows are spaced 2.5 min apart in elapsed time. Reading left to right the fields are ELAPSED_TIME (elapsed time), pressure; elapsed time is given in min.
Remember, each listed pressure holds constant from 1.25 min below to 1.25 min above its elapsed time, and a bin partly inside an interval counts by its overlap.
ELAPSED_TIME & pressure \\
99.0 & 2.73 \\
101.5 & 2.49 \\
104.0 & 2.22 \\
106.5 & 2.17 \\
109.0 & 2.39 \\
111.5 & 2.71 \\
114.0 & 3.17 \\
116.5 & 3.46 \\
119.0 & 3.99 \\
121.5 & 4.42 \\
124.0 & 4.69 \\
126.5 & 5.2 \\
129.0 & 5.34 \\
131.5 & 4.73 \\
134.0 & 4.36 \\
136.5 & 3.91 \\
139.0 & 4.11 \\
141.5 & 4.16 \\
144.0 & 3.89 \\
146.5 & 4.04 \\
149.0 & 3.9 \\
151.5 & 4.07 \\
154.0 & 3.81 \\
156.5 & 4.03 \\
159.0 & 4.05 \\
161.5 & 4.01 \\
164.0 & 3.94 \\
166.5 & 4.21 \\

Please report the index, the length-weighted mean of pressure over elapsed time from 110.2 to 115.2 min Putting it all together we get 2.93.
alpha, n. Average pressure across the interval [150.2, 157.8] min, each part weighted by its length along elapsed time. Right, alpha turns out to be 3.97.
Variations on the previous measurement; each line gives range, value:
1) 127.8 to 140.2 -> 4.49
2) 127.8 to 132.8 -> 5.03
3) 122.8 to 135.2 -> 4.87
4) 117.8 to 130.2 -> 4.73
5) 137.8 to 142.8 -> 4.13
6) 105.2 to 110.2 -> 2.28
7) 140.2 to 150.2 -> 4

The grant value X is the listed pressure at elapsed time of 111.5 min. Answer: 2.71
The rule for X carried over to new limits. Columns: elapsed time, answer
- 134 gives 4.36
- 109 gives 2.39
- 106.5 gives 2.17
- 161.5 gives 4.01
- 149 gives 3.9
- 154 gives 3.81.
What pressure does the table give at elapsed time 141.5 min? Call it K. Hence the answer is 4.16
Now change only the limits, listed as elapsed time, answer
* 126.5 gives 5.2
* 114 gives 3.17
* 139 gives 4.11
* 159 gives 4.05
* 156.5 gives 4.03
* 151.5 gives 4.07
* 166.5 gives 4.21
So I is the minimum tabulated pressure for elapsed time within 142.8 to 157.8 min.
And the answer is 3.81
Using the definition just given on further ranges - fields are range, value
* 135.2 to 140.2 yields 3.91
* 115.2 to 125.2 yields 3.46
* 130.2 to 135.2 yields 4.36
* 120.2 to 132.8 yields 4.42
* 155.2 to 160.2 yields 4.03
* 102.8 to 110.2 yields 2.17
